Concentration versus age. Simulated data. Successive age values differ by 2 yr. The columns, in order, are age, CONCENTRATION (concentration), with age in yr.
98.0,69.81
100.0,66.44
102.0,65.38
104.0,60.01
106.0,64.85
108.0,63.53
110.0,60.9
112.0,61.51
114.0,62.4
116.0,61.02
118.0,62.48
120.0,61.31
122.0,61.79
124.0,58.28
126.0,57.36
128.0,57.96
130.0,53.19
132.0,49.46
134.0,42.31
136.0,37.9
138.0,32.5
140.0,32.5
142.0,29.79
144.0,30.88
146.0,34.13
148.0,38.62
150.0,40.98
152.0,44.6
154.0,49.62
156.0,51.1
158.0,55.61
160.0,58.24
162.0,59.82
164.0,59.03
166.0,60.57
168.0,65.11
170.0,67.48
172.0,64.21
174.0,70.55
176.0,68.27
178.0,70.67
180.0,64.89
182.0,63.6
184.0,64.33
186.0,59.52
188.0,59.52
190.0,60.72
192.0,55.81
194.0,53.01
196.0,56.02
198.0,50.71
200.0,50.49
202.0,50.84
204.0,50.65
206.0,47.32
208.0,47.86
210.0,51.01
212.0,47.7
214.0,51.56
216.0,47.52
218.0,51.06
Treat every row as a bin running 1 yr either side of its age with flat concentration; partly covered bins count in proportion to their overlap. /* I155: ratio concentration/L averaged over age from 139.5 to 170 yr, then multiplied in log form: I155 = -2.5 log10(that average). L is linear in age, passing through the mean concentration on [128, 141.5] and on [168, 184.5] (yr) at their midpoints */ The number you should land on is 0.14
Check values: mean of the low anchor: 42.1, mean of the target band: 48.3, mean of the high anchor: 66.7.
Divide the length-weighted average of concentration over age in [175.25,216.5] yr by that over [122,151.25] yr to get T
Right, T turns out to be 1.29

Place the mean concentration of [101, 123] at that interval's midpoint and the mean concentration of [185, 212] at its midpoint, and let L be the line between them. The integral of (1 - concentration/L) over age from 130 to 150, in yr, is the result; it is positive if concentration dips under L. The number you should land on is 7.4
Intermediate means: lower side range 62.3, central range 37.5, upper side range 53.1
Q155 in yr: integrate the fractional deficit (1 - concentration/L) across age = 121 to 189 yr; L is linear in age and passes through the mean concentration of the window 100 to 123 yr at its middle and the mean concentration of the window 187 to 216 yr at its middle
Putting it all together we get 4.5 yr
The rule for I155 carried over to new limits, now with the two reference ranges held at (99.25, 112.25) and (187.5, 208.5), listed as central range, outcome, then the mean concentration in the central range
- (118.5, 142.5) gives 0.24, 48.5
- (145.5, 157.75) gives 0.29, 44.3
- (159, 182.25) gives -0.15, 64.4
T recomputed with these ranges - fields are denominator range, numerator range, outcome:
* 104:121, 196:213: 0.80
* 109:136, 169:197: 1.10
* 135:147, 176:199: 1.83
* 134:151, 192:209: 1.46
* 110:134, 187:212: 0.90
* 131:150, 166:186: 1.80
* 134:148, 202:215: 1.45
